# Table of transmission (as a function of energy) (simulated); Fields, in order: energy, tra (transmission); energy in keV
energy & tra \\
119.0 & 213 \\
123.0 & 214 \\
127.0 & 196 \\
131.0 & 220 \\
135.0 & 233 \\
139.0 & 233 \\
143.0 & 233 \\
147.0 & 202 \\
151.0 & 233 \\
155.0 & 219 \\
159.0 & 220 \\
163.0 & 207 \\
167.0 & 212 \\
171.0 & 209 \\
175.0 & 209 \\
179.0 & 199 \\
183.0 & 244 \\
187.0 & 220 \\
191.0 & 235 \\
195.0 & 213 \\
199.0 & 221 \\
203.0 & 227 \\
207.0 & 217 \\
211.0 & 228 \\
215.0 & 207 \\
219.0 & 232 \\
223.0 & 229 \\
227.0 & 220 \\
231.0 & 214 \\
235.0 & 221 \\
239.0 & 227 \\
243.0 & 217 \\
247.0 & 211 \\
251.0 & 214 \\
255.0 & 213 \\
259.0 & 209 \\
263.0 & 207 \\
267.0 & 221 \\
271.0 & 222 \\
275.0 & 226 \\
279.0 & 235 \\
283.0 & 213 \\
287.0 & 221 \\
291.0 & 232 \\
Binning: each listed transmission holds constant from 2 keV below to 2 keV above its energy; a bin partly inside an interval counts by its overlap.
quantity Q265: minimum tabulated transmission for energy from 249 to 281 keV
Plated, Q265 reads 207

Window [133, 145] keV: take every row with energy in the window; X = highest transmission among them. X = 233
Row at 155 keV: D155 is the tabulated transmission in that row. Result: 219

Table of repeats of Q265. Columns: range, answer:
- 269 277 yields 222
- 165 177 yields 209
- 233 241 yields 221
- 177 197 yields 199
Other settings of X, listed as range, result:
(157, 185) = 244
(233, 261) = 227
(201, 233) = 232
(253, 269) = 221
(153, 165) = 220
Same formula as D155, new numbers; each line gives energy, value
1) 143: 233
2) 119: 213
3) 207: 217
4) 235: 221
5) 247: 211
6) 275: 226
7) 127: 196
